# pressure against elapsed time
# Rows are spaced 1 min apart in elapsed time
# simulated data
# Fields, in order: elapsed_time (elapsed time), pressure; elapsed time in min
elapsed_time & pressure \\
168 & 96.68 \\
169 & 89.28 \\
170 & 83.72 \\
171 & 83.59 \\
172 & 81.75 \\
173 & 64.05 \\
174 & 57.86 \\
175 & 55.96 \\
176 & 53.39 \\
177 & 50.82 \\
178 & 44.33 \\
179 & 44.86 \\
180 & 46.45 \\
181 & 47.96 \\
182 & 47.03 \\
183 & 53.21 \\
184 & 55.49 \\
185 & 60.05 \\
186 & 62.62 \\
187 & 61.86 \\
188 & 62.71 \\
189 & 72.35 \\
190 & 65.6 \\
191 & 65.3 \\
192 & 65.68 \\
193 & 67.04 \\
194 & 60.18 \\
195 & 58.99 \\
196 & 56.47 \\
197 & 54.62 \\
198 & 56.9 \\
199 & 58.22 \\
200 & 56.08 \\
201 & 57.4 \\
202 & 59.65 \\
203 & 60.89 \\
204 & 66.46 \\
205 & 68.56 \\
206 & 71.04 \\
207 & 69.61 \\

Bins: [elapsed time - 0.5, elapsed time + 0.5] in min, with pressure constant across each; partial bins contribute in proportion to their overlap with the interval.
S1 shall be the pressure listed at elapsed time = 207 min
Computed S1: 69.61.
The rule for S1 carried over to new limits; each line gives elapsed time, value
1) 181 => 47.96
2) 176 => 53.39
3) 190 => 65.6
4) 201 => 57.4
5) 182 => 47.03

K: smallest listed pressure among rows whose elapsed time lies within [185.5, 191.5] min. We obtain 61.86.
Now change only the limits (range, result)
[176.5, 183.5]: 44.33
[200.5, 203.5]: 57.4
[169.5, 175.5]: 55.96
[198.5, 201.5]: 56.08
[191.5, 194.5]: 60.18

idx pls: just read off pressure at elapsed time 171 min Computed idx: 83.59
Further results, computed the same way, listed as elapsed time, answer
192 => 65.68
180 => 46.45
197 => 54.62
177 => 50.82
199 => 58.22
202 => 59.65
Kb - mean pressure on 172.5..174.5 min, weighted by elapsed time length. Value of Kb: 61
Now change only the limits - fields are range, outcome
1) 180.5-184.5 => 50.9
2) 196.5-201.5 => 56.6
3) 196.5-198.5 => 55.8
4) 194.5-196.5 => 57.7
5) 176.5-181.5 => 46.9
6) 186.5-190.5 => 65.6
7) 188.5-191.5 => 67.7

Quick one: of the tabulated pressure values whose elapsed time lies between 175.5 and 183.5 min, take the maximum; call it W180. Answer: 53.39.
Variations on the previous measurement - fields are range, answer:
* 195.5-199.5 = 58.22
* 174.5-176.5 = 55.96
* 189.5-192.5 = 65.68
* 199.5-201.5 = 57.4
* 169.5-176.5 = 83.72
